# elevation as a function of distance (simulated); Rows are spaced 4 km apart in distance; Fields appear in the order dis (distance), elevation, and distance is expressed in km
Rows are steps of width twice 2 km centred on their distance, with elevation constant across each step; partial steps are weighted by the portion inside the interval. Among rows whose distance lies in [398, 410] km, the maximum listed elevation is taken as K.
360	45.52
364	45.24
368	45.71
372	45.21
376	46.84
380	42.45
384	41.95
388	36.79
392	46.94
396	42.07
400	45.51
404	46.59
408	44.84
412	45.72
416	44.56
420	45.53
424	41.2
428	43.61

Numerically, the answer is 46.59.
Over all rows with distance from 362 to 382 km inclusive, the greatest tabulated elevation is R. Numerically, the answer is 46.84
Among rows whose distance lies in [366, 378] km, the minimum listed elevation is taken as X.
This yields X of 45.21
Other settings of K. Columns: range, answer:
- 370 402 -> 46.94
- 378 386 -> 42.45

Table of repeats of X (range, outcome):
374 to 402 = 36.79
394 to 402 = 42.07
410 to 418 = 44.56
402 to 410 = 44.84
